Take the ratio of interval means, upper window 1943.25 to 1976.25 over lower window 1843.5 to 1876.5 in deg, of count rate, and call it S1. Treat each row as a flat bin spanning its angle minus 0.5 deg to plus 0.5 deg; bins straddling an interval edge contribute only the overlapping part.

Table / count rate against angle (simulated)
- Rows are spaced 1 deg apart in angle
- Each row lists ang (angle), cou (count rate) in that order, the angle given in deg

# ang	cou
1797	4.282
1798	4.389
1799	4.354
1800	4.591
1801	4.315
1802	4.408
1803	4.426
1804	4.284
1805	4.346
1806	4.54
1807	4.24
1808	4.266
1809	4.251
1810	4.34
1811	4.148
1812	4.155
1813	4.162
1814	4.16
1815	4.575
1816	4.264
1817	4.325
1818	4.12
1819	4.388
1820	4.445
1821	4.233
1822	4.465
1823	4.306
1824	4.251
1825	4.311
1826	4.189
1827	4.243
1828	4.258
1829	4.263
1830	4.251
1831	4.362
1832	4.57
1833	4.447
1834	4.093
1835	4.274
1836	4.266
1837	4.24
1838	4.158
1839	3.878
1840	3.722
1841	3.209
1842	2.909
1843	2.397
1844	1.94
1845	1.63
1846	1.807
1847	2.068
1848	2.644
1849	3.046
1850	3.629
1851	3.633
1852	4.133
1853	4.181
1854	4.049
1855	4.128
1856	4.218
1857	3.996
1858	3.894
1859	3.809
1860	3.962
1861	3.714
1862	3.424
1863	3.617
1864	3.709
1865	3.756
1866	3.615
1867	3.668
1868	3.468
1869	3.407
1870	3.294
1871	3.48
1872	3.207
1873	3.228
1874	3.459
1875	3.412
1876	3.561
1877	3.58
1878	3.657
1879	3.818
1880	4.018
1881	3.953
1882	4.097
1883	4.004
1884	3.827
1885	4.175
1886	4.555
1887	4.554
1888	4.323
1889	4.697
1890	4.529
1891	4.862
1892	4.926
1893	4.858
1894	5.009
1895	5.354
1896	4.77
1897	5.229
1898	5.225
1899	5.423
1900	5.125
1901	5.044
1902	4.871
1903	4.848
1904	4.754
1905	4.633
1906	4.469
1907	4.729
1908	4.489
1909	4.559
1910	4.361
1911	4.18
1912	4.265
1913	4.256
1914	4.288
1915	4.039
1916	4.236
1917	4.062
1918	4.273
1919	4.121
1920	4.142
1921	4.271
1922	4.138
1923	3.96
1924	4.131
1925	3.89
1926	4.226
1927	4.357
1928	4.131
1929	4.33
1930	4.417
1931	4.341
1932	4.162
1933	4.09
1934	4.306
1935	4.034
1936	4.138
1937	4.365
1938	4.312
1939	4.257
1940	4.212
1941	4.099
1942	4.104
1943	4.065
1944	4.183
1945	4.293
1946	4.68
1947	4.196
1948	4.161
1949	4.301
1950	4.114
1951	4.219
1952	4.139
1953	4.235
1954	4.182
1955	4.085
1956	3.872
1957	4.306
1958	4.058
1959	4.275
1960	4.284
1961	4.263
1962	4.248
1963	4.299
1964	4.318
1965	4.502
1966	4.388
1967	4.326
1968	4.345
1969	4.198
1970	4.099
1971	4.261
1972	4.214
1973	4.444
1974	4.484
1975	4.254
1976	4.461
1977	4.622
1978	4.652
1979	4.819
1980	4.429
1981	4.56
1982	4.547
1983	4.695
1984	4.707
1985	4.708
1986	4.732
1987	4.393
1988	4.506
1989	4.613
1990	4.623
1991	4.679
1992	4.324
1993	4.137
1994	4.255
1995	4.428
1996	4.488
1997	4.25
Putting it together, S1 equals 1.25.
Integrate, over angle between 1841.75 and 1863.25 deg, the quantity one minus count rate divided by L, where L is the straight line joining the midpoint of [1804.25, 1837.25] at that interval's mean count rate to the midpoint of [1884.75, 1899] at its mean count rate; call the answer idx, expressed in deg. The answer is 5.82 deg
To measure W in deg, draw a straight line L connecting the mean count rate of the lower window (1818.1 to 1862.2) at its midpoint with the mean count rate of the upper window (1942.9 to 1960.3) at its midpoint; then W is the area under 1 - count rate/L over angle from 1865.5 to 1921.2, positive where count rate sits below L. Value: -4.0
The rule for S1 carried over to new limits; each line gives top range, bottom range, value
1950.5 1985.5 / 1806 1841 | 1.03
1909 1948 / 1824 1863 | 1.14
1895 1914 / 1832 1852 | 1.43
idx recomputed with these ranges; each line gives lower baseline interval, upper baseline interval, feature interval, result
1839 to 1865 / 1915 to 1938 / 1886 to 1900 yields -4.0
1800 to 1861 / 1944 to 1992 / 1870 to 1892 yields 0.8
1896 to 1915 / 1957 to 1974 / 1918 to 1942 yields 1.8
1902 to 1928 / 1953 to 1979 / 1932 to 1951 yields 0.4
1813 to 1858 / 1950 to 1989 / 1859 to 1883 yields 2.1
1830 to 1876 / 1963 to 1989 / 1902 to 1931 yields -2.1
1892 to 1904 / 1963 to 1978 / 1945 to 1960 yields 1.1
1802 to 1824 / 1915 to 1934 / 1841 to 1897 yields 6.5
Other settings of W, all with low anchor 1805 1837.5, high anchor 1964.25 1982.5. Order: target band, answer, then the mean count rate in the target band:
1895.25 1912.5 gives -1.6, 4.77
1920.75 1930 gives 0.4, 4.17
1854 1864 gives 1.1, 3.86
